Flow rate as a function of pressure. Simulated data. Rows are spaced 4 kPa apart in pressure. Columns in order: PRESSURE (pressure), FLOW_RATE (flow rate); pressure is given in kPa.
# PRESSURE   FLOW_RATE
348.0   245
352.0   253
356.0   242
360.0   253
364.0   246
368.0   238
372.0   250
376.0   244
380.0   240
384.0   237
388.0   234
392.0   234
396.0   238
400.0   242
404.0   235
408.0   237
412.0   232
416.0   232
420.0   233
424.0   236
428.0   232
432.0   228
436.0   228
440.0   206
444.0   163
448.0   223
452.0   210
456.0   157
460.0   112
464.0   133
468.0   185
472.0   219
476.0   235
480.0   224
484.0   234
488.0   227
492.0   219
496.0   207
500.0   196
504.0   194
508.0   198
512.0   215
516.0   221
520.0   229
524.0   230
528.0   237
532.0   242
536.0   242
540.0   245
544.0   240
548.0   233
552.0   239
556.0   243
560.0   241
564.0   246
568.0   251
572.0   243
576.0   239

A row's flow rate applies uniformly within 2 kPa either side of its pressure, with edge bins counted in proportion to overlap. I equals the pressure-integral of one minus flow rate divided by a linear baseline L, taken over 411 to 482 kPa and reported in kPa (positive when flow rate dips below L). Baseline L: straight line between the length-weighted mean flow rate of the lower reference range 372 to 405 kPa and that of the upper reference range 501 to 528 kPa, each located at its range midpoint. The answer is 7.4 kPa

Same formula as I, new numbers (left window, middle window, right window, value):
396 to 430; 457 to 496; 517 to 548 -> 6.29 kPa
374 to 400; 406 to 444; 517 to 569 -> 2.00 kPa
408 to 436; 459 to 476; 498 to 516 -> 3.33 kPa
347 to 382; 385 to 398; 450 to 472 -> -0.72 kPa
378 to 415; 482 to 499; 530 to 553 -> 1.33 kPa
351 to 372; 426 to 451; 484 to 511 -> 1.35 kPa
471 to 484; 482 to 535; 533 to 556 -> 3.17 kPa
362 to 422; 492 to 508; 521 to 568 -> 2.55 kPa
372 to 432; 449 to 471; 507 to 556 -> 6.52 kPa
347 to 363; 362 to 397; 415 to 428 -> 0.39 kPa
